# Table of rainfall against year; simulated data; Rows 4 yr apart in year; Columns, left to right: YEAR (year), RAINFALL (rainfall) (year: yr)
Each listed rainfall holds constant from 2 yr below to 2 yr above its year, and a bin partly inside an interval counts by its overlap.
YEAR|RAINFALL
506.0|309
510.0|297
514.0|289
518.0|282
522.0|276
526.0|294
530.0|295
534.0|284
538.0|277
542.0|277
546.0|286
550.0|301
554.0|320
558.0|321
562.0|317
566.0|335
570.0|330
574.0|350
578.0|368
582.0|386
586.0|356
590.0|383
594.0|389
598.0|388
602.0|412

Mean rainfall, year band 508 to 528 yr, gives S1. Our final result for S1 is 288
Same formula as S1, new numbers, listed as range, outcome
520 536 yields 287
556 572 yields 326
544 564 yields 309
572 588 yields 365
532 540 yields 280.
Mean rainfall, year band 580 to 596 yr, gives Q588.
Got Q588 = 378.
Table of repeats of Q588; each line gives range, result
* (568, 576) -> 340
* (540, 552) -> 288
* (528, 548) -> 284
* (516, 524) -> 279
